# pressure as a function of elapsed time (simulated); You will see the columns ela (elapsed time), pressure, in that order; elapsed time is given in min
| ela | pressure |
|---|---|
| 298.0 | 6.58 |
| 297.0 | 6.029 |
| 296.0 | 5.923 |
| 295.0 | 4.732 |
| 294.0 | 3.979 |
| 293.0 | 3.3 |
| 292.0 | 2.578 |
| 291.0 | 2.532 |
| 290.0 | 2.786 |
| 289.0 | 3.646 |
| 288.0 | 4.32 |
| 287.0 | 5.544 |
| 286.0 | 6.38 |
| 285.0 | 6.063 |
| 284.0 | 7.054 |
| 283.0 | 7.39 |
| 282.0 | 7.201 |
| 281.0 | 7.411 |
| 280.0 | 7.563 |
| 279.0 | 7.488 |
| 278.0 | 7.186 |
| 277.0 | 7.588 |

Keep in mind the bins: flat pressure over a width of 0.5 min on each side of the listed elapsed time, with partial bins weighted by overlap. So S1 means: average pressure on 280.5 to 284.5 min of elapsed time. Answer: 7.26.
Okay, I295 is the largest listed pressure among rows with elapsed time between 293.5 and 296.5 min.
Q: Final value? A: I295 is 5.923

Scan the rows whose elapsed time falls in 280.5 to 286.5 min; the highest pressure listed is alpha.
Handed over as 7.411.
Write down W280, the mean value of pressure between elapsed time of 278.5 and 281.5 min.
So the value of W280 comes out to 7.49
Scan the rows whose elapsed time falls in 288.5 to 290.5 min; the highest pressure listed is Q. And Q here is 3.646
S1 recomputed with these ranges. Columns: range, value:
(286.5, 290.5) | 4.07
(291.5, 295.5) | 3.65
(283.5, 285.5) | 6.56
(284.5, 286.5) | 6.22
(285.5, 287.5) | 5.96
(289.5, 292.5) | 2.63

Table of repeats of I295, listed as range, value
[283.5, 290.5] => 7.054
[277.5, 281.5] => 7.563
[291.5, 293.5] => 3.3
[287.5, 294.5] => 4.32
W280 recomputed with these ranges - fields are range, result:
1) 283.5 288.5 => 5.87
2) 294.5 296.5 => 5.33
